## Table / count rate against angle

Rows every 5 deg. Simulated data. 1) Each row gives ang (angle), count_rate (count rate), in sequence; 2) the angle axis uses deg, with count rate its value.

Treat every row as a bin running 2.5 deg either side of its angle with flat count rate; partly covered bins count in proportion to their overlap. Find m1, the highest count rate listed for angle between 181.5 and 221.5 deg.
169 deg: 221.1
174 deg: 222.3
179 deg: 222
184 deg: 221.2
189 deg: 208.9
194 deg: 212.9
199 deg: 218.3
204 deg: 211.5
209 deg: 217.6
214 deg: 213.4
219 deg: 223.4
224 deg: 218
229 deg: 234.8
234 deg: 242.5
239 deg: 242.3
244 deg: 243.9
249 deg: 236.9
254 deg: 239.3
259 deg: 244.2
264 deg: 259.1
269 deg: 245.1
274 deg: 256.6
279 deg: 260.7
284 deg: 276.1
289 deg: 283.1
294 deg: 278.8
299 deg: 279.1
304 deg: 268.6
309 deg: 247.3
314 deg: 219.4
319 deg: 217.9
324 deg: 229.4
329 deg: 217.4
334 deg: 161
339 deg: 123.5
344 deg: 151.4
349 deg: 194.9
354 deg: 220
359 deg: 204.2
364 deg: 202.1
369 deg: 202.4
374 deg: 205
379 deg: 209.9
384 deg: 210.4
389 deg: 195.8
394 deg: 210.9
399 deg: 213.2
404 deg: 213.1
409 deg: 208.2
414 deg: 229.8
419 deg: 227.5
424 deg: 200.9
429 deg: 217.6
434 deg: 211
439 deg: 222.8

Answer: 223.4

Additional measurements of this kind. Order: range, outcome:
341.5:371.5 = 220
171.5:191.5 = 222.3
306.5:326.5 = 247.3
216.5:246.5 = 243.9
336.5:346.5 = 151.4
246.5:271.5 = 259.1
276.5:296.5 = 283.1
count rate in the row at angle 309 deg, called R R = 247.3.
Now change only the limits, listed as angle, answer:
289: 283.1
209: 217.6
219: 223.4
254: 239.3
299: 279.1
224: 218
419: 227.5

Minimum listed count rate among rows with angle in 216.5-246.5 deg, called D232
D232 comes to 218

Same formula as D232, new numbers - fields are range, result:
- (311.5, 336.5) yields 161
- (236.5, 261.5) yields 236.9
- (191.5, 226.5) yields 211.5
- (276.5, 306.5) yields 260.7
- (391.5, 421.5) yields 208.2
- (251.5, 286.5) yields 239.3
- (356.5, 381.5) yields 202.1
